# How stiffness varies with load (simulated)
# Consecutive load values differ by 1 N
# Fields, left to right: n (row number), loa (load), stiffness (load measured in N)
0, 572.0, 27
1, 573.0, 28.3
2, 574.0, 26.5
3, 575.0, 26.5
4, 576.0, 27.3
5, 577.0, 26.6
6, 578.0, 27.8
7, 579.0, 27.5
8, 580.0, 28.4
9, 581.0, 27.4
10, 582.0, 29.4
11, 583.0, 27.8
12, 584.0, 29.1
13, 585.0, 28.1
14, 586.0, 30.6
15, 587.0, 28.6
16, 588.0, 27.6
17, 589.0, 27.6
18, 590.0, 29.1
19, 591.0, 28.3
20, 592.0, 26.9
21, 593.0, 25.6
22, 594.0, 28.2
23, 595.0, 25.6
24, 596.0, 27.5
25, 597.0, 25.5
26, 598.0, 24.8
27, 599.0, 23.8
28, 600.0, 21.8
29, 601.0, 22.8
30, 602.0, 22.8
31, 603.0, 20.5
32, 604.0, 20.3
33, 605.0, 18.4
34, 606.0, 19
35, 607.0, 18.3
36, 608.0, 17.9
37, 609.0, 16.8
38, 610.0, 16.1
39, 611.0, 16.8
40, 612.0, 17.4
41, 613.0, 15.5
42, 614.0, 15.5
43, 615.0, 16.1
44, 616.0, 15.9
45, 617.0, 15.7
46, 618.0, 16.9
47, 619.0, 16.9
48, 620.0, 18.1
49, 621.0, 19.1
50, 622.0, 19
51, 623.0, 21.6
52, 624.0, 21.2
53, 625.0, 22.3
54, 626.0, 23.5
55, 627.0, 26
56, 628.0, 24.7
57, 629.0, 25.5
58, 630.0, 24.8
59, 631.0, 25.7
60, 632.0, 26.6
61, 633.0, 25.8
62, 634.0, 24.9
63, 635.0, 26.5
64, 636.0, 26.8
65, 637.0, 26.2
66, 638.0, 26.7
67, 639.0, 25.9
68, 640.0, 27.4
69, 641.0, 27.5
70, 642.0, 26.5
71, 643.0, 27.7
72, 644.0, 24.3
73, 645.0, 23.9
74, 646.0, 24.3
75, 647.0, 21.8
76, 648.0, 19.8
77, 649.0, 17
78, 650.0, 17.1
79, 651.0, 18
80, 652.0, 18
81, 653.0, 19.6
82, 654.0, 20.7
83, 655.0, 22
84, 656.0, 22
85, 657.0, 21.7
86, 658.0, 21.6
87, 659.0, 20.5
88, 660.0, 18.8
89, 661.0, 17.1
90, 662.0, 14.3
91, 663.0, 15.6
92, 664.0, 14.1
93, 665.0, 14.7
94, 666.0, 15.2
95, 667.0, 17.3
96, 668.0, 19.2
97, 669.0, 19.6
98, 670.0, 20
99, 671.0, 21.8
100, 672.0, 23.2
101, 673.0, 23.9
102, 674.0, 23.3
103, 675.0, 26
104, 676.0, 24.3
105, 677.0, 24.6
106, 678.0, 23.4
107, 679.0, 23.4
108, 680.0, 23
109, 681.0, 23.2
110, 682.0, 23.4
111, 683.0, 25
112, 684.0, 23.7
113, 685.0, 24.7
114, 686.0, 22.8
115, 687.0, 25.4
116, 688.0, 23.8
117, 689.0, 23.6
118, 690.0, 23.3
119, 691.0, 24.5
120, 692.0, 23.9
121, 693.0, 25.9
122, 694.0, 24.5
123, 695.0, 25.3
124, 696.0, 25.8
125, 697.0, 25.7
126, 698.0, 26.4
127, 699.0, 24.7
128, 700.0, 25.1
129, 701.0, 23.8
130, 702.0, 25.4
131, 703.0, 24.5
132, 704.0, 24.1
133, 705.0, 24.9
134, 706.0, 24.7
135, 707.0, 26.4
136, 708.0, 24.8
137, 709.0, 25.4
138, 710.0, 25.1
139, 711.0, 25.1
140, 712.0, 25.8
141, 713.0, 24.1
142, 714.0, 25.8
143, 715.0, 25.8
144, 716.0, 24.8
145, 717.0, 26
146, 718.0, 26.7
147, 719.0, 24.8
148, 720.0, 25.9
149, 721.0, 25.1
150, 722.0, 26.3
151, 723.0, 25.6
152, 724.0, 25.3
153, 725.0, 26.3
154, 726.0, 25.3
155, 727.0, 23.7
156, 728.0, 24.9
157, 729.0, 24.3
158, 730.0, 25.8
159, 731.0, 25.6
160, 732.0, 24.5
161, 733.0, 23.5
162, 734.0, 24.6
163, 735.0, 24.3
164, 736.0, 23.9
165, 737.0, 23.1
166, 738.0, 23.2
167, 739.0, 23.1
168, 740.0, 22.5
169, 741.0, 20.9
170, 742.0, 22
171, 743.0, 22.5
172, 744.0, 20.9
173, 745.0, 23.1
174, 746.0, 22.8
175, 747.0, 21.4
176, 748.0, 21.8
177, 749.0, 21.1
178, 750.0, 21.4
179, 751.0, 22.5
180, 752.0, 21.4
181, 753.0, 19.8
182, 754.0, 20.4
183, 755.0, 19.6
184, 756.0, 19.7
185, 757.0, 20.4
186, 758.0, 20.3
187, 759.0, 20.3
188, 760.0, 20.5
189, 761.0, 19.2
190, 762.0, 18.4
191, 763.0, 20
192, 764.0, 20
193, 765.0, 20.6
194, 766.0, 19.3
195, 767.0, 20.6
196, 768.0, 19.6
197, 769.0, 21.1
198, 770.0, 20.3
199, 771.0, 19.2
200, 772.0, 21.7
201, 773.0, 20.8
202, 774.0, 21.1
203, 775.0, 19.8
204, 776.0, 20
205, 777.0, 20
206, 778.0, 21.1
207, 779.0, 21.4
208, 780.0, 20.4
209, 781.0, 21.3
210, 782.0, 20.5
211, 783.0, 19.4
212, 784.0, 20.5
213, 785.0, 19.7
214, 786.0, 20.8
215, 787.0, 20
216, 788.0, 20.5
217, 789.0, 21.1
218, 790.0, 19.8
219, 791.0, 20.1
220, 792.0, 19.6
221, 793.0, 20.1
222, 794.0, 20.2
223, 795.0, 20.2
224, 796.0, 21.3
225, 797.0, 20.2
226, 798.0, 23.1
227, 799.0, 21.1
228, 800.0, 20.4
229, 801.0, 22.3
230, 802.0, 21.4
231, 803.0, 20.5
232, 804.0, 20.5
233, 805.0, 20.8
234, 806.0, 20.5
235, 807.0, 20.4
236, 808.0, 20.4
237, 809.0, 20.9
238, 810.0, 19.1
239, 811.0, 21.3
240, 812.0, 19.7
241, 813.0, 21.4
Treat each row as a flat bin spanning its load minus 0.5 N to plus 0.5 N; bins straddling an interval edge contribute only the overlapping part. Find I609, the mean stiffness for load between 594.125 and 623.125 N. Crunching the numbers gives 19.6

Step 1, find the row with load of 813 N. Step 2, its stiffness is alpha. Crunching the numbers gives 21.4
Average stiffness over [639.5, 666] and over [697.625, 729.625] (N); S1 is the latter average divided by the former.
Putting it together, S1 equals 1.23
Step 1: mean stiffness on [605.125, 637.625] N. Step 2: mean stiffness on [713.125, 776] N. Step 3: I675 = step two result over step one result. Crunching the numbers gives 1.09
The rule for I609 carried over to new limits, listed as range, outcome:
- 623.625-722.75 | 23.4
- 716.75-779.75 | 22.2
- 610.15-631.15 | 19.8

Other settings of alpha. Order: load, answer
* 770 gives 20.3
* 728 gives 24.9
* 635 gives 26.5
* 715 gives 25.8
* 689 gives 23.6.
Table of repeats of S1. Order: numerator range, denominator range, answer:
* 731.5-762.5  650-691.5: 1.03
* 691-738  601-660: 1.17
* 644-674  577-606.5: 0.75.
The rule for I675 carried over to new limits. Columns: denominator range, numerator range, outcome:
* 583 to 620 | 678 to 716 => 1.11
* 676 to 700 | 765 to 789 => 0.84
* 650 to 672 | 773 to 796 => 1.09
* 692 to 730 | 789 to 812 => 0.82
